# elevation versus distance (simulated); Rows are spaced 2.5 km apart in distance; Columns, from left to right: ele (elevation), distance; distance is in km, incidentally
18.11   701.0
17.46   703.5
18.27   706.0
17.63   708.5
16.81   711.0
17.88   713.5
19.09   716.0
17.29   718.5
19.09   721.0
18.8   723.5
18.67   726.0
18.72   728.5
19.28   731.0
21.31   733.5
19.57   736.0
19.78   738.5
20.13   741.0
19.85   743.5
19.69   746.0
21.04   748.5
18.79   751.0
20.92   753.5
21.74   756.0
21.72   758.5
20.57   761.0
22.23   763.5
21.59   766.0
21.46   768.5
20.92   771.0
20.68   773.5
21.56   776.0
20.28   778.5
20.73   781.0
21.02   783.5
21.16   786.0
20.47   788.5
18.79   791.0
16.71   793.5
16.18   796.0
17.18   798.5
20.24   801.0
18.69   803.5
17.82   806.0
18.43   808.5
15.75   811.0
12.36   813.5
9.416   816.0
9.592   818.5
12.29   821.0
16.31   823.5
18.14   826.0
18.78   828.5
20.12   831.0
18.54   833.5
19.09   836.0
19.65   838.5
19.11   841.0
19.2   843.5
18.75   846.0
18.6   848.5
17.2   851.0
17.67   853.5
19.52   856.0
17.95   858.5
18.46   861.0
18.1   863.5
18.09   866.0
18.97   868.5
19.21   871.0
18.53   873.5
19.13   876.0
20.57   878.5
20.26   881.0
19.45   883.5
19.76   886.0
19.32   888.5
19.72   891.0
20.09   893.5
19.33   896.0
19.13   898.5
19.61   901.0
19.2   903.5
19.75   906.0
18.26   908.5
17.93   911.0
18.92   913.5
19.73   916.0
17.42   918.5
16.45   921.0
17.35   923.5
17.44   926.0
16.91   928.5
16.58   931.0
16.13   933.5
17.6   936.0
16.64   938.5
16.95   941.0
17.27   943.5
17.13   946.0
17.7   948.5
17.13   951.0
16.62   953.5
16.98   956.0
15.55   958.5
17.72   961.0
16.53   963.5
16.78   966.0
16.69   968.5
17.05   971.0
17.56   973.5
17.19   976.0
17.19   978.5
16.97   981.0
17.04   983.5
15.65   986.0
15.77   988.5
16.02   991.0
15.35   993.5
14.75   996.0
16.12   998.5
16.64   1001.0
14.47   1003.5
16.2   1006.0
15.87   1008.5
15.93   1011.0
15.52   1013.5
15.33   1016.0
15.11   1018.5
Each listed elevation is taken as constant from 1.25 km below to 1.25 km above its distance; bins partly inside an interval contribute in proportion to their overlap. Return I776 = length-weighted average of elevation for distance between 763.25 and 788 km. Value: 21.1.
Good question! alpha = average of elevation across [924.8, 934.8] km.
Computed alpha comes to 16.8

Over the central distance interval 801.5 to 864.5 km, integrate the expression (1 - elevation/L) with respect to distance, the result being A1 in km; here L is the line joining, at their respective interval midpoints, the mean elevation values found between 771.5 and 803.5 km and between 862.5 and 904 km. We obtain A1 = 7.3 km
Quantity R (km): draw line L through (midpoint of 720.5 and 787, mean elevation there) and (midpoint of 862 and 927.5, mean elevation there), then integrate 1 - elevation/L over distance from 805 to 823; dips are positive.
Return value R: 5.5 km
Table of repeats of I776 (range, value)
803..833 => 15.6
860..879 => 18.8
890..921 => 19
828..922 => 18.9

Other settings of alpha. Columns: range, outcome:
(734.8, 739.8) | 19.7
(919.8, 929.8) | 17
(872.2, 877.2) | 18.8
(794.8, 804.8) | 18.1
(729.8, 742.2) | 20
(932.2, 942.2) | 16.8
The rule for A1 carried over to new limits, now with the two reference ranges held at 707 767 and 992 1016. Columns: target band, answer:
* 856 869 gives -0.46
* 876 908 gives -4.25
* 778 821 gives 3.68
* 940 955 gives -0.59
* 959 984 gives -1.40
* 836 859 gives -0.87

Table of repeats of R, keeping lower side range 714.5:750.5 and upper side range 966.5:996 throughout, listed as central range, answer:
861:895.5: -3.1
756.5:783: -3.1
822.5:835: -0.1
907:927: -0.8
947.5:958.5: 0.0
